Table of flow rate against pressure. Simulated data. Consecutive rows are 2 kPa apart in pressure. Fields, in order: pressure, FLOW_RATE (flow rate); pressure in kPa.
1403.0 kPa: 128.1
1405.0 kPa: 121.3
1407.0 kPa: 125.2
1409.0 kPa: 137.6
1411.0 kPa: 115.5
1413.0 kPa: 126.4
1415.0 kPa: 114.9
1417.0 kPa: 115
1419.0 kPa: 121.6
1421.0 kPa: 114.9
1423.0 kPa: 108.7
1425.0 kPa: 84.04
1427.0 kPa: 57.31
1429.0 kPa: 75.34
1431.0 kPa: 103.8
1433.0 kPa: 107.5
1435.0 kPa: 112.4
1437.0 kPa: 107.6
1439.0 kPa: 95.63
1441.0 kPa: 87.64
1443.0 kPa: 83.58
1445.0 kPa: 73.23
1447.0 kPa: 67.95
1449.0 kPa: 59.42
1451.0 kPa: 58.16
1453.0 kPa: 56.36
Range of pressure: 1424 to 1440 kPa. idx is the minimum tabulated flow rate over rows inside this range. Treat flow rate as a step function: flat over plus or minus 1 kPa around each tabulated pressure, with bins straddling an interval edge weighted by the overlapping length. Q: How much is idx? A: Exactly 57.31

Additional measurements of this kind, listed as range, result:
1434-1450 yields 59.42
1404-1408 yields 121.3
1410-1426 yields 84.04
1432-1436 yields 107.5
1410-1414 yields 115.5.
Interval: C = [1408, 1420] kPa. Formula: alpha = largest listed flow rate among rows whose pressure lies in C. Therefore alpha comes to 137.6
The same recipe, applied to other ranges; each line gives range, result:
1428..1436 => 112.4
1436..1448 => 107.6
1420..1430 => 114.9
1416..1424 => 121.6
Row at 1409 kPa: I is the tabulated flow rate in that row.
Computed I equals 137.6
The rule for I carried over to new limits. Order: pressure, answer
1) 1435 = 112.4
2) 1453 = 56.36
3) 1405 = 121.3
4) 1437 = 107.6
